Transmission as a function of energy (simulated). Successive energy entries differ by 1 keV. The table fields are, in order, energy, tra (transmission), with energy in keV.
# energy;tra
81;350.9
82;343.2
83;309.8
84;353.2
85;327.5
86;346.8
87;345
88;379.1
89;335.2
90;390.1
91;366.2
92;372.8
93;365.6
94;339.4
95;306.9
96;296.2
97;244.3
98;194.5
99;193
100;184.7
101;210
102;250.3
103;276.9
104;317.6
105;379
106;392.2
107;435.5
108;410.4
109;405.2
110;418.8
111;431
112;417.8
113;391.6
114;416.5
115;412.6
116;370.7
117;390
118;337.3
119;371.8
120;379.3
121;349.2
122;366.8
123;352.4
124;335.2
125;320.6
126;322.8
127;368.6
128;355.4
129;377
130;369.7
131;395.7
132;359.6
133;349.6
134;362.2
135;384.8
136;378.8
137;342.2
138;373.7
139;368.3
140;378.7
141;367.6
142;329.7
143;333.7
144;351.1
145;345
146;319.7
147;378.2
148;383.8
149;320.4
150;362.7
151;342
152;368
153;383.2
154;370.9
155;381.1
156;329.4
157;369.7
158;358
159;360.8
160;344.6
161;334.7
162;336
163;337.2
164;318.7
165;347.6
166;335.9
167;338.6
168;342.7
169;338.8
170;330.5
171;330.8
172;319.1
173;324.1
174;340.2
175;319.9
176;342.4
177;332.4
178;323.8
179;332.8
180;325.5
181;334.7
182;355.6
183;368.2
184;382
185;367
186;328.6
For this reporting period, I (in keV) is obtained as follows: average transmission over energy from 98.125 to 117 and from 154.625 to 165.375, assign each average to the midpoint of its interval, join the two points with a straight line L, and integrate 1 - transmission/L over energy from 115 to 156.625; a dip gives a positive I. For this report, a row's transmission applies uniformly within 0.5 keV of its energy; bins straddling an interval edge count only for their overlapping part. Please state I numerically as -1.5 keV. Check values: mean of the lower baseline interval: 349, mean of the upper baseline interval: 347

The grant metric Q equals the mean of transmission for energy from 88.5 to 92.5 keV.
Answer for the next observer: 366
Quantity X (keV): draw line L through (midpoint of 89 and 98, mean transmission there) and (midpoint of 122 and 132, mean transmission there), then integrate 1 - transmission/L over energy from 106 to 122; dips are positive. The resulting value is -2.3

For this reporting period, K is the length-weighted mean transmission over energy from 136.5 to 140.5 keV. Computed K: 366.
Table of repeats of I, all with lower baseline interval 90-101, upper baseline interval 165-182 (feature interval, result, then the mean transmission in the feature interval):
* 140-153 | -1.4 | 353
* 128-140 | -2.3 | 369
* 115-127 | -2.2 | 357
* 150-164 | -1.3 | 354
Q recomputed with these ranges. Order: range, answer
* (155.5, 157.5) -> 350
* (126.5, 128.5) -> 362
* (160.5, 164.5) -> 332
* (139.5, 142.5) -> 359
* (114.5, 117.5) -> 391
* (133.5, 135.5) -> 374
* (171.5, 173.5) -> 322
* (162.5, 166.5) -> 335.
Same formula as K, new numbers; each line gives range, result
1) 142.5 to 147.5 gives 346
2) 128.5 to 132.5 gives 376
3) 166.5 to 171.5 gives 336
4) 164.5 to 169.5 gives 341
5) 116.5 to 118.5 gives 364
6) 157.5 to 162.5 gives 347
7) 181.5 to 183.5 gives 362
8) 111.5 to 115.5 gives 410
